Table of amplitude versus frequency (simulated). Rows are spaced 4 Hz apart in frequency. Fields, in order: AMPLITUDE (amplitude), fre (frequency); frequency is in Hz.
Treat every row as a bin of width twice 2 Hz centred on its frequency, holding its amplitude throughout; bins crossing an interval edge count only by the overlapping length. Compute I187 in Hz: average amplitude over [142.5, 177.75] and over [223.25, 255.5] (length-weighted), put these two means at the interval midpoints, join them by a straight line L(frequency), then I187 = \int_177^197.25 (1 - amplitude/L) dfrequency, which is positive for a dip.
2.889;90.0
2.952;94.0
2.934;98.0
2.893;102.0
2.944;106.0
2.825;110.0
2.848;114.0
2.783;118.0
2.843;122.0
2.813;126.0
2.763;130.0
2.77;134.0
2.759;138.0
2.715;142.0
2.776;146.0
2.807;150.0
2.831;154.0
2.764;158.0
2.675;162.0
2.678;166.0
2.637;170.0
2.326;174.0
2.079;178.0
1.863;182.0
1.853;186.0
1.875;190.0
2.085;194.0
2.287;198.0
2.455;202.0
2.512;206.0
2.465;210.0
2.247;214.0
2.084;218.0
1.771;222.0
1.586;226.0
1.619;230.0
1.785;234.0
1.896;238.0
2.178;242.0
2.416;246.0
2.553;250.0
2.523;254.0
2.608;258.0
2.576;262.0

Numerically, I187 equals 4.0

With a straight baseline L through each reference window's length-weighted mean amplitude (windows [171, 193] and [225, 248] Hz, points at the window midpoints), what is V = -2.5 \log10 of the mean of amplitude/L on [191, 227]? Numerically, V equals -0.10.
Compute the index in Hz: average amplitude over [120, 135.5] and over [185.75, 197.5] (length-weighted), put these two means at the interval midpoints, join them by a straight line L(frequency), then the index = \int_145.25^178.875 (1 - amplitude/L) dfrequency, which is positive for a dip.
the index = -3.7 Hz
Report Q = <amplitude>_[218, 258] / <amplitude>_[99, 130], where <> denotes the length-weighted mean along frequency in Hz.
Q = 0.73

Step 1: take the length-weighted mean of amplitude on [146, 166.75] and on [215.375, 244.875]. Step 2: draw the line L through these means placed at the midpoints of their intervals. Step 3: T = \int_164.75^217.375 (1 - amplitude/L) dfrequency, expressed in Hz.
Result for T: 1.8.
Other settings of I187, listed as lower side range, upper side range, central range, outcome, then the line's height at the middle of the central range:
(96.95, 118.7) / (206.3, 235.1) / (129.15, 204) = -1.7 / 2.41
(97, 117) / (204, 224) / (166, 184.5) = 1.5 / 2.46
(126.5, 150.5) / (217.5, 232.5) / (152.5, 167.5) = -1.4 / 2.51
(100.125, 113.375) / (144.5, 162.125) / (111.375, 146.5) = 0.6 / 2.83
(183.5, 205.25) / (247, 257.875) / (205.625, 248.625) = 5.7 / 2.36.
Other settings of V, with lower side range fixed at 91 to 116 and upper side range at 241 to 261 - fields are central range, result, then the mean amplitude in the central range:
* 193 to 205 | 0.138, 2.31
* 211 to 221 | 0.194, 2.16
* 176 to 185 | 0.340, 1.96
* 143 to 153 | -0.007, 2.79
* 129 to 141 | 0.019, 2.76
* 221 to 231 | 0.471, 1.65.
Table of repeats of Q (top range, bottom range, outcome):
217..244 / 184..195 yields 0.95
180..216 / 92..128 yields 0.76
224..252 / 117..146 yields 0.72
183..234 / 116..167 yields 0.74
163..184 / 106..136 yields 0.83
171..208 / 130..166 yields 0.78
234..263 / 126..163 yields 0.85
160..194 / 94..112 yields 0.77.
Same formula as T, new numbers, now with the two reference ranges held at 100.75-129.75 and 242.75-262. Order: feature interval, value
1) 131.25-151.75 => 0.11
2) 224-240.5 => 5.30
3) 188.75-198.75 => 2.18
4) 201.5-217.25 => 1.35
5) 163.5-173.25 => 0.35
